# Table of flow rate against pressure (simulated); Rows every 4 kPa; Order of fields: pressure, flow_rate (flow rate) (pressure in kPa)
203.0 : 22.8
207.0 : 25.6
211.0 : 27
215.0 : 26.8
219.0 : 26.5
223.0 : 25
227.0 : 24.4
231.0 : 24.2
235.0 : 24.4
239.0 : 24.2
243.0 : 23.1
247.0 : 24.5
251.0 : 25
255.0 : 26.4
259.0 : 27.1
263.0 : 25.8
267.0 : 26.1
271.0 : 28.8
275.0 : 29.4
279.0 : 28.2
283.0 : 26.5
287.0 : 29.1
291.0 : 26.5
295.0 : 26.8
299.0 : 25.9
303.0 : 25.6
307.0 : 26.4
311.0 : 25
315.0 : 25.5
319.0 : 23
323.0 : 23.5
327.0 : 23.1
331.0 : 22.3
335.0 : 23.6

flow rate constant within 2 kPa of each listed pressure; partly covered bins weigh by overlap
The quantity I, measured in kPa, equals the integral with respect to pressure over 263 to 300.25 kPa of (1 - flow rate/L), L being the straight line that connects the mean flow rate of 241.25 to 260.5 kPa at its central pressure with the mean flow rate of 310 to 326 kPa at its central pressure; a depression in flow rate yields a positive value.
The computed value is -4.1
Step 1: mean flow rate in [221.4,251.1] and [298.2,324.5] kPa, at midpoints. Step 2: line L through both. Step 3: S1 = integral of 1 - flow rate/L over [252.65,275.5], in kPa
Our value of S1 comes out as -2.36 kPa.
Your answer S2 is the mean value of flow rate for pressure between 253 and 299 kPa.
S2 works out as 27.3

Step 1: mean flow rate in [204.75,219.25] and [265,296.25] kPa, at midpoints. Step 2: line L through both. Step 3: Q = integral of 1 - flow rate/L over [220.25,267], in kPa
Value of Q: 3.5 kPa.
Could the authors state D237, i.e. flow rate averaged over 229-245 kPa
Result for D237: 24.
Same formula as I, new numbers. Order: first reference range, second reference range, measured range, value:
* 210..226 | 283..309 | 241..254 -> 0.99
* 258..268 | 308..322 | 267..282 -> -1.38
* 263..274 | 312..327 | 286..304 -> -0.80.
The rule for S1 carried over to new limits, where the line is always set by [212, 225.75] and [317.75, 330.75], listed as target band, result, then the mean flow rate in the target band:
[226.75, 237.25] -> 0.6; 24.3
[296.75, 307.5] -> -1.0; 25.9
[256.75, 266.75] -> -0.6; 26.4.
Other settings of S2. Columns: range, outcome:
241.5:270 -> 25.6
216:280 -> 25.8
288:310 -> 26.3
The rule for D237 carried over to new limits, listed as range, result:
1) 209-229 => 25.9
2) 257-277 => 27.4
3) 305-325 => 24.7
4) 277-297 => 27.4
